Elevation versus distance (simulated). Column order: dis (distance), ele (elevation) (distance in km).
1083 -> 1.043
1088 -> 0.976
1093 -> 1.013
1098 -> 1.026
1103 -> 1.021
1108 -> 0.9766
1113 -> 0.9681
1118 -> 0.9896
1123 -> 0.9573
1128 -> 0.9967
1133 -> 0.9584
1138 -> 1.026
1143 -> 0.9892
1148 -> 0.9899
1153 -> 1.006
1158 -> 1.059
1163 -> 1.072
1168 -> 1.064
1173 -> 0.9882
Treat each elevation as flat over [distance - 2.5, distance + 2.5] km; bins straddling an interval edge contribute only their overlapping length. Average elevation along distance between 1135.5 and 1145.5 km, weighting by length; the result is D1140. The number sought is 1.01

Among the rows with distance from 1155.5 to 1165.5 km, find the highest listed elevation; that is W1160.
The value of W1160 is 1.072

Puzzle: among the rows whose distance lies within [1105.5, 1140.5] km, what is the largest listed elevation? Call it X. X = 1.026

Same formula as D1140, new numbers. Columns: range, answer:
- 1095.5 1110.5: 1.01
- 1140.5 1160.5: 1.01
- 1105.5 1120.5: 0.978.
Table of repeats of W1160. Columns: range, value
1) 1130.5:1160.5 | 1.059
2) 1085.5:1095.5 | 1.013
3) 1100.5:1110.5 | 1.021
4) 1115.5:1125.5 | 0.9896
